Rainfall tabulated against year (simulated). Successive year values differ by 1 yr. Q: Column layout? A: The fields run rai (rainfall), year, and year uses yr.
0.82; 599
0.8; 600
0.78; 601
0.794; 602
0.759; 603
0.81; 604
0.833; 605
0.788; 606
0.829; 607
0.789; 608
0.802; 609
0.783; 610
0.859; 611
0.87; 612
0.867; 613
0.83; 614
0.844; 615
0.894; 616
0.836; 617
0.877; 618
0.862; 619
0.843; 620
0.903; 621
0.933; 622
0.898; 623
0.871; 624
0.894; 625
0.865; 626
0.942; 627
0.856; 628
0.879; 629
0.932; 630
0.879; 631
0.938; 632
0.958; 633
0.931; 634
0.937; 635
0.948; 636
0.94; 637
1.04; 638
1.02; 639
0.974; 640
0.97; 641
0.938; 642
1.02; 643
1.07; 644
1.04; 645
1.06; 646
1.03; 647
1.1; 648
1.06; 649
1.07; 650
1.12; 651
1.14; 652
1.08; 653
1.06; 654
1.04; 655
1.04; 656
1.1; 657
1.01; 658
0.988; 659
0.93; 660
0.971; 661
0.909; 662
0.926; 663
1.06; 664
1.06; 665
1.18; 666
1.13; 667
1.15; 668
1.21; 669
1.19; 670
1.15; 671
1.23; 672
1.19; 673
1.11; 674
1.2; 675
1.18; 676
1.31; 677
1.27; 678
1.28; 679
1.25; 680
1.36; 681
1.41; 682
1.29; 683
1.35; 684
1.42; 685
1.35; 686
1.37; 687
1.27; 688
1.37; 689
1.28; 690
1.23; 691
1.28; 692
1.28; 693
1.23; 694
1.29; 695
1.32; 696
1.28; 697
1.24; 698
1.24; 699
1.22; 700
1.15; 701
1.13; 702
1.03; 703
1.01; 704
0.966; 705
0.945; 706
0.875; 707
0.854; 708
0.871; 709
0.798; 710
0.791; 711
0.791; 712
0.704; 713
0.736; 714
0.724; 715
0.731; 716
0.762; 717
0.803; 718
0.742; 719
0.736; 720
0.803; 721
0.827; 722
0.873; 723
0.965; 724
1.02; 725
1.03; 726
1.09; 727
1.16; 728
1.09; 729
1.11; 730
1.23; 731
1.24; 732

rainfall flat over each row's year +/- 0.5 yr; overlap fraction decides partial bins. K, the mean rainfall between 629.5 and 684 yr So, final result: 1.08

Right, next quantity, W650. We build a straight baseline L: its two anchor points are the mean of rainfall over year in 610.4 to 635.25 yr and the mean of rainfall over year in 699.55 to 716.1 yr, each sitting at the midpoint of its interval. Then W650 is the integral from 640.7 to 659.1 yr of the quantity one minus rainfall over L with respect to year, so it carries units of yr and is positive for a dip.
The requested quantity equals -3.3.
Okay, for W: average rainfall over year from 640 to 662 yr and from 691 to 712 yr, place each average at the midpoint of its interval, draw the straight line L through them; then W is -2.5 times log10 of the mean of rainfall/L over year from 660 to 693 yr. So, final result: -0.14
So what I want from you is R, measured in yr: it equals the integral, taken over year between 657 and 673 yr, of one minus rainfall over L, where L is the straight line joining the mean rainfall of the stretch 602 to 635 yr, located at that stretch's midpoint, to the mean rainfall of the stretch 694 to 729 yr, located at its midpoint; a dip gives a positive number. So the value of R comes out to -2.9 yr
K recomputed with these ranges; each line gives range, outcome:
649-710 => 1.15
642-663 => 1.04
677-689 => 1.33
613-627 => 0.875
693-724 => 0.955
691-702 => 1.25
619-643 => 0.926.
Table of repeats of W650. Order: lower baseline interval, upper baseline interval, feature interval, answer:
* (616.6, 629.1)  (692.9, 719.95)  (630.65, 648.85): -1.8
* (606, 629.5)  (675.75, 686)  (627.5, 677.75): 2.9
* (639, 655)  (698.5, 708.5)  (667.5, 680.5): -2.0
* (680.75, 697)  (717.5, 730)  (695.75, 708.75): 1.0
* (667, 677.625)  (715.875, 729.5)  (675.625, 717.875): -2.4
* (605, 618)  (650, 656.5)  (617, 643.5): 0.6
